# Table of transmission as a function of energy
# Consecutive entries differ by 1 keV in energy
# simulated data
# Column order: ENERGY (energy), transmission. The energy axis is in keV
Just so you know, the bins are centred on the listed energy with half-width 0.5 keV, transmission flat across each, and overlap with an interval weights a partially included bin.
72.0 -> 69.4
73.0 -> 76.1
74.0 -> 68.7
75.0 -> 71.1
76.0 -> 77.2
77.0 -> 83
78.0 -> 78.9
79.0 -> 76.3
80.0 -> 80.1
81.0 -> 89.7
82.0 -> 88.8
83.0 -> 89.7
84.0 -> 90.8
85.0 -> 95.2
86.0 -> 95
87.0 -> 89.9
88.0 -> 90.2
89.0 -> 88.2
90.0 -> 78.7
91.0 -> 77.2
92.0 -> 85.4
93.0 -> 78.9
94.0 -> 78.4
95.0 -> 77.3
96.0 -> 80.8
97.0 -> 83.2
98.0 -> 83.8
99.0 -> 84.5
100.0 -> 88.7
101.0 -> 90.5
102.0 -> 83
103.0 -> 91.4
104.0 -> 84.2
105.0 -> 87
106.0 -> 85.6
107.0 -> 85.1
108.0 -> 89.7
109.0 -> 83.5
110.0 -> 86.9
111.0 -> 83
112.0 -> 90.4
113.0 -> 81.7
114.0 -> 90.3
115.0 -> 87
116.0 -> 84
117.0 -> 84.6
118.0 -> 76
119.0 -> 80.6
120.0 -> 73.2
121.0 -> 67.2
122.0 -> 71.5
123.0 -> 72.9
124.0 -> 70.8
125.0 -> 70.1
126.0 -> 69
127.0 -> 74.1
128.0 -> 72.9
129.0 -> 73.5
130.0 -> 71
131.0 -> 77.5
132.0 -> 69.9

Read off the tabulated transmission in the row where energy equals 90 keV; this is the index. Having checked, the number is 78.7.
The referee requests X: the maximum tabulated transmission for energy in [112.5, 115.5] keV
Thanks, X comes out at 90.3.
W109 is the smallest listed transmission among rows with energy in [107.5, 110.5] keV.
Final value 83.5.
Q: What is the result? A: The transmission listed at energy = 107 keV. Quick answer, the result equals 85.1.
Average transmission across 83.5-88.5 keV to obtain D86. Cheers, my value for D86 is 92.2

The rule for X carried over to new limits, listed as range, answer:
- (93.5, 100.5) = 88.7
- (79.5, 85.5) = 95.2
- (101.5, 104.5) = 91.4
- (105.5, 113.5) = 90.4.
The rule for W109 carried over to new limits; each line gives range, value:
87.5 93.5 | 77.2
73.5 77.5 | 68.7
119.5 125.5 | 67.2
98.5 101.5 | 84.5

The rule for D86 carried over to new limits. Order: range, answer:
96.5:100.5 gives 85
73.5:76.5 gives 72.3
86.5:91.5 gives 84.8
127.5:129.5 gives 73.2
